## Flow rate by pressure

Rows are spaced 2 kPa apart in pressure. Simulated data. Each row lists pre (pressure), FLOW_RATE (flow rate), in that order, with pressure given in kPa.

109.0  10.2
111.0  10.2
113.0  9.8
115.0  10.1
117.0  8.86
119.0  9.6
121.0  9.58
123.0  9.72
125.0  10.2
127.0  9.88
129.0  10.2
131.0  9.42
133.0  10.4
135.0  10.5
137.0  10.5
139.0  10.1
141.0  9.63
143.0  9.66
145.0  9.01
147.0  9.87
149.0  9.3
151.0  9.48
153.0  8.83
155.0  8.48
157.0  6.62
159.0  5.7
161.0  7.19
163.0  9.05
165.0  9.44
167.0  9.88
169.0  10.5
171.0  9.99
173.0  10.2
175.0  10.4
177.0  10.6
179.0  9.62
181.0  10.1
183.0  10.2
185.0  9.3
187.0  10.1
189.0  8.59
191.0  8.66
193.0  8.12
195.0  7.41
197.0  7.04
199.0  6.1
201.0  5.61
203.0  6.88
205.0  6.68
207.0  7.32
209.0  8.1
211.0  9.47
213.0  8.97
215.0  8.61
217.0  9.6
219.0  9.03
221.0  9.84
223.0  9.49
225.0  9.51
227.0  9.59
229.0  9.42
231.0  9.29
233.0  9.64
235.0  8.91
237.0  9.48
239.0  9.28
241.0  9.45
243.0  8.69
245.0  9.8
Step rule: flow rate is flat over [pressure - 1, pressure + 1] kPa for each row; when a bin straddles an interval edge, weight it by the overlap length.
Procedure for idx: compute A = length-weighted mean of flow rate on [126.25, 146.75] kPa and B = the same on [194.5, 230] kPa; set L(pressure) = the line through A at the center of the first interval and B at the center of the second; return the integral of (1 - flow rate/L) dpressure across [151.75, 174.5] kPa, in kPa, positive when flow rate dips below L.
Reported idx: 1.4 kPa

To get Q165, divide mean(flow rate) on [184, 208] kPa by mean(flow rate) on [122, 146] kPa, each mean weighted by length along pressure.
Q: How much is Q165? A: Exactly 0.8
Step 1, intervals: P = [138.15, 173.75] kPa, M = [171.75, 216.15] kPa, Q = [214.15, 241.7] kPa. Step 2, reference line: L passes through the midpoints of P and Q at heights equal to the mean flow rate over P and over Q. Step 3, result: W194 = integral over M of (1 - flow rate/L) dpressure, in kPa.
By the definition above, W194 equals 3.1 kPa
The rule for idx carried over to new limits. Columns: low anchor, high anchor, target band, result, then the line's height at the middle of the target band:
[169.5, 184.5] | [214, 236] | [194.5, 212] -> 4.57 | 9.71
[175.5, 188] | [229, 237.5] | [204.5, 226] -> 1.63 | 9.57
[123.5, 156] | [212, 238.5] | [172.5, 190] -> -0.66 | 9.53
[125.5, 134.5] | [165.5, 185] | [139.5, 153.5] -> 0.84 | 10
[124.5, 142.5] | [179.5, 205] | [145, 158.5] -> 1.17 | 9.48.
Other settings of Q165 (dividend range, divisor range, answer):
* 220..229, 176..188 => 0.96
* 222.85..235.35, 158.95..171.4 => 1.05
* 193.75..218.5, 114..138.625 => 0.77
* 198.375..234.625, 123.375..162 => 0.93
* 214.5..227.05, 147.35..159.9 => 1.15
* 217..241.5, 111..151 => 0.96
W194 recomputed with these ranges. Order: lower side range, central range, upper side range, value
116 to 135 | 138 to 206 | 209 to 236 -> 5.60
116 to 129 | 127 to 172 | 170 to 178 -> 3.24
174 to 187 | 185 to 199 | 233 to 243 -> 2.35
